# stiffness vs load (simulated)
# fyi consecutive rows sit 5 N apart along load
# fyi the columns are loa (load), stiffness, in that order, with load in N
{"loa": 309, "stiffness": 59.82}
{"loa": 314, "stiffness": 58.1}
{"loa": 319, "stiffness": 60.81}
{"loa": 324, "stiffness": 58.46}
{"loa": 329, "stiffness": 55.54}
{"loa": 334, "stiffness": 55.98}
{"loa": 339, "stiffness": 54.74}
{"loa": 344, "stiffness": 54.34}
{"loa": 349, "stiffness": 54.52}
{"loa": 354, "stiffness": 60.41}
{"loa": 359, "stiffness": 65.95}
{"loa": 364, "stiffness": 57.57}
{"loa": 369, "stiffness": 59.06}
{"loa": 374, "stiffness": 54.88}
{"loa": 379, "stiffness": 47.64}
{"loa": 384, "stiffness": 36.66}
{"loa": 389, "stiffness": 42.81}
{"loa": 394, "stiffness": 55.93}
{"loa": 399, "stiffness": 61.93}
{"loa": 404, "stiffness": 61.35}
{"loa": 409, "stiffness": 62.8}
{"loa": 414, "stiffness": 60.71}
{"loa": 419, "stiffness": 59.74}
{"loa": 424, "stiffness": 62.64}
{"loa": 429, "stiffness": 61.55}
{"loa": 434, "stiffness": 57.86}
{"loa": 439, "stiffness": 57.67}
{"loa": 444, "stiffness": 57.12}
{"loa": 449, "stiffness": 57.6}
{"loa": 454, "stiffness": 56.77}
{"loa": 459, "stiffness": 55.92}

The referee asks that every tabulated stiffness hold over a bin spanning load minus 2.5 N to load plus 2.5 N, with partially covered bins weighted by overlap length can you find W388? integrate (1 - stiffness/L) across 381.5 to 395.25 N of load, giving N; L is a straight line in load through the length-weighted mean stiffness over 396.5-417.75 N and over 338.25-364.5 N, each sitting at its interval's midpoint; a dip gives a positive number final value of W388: 3.7 N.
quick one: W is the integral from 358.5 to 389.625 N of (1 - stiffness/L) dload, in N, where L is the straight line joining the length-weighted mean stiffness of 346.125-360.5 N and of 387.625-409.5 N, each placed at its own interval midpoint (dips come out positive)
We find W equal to 3.66 N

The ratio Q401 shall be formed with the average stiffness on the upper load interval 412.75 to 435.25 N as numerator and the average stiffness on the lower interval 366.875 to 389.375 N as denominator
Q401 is 1.25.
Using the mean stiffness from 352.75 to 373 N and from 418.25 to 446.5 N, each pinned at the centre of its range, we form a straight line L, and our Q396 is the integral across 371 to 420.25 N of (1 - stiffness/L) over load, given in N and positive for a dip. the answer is 4.5 N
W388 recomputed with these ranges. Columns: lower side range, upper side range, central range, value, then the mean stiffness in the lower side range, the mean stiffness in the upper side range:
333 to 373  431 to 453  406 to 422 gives -0.97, 57.8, 57.6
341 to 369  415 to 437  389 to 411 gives 0.48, 58.5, 60.4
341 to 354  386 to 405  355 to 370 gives -1.55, 55.6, 54.5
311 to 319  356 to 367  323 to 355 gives 2.31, 59.1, 61.6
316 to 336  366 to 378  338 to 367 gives -0.76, 57.8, 55.8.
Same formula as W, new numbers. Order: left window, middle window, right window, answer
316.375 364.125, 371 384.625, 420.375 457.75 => 2.33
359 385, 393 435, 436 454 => -3.82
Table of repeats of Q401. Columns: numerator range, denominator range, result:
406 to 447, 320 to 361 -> 1.04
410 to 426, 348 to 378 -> 1.05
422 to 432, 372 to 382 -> 1.23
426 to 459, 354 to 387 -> 1.07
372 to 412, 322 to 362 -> 0.92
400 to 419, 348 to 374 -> 1.03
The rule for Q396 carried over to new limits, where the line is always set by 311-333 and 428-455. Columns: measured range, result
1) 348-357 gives -0.1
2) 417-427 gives -0.6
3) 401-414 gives -0.8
